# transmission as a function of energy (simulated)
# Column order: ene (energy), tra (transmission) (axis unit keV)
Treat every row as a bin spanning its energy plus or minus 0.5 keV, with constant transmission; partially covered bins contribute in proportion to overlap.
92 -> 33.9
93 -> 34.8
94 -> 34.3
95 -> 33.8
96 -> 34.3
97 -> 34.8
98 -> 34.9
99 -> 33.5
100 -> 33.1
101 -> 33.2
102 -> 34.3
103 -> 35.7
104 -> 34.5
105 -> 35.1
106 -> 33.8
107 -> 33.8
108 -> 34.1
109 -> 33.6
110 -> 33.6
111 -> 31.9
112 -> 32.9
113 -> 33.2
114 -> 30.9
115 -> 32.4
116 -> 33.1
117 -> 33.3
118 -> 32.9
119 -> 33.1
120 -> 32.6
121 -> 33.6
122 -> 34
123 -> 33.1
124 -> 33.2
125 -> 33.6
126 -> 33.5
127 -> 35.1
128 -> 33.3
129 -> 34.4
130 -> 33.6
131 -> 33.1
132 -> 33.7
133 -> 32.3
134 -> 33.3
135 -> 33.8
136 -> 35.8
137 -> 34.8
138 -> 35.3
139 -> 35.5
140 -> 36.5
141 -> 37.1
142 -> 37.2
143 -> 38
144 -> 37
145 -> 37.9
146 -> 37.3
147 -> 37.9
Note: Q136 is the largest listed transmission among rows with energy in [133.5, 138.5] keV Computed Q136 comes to 35.8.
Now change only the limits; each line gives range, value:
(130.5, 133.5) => 33.7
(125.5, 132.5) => 35.1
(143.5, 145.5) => 37.9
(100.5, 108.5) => 35.7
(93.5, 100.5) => 34.9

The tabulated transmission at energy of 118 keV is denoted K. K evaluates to 32.9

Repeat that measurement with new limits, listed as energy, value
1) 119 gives 33.1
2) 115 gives 32.4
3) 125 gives 33.6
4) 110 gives 33.6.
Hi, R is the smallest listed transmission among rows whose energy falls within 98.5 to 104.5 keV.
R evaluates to 33.1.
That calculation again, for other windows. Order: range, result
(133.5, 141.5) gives 33.3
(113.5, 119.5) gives 30.9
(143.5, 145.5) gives 37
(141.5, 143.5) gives 37.2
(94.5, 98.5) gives 33.8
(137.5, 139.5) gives 35.3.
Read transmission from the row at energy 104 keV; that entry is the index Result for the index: 34.5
